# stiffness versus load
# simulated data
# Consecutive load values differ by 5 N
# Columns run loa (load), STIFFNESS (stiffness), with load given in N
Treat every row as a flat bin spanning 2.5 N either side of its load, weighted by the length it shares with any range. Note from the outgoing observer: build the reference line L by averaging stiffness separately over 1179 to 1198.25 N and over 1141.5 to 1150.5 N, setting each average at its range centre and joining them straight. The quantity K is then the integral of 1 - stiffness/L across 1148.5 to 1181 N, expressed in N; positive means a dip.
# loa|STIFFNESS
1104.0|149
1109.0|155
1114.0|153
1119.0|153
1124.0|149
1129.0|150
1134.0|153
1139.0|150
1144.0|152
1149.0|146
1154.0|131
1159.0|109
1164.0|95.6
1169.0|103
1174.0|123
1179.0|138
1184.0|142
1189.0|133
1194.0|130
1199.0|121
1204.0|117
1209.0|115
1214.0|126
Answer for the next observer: 5.39 N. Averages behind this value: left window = 149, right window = 134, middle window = 119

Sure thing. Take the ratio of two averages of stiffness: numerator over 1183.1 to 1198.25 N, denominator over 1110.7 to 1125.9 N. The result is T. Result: 0.87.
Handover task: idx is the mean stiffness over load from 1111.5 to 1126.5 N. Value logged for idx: 152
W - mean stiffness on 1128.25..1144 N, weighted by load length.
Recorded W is 151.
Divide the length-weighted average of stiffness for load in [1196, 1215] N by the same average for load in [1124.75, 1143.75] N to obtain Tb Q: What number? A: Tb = 0.79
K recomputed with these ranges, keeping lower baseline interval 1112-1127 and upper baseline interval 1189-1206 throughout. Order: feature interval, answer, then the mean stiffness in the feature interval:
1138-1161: 0.6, 137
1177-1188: -0.8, 139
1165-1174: 1.8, 107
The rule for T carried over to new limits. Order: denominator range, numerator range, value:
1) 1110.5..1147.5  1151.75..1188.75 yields 0.80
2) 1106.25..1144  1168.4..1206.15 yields 0.84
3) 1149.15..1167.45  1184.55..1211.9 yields 1.08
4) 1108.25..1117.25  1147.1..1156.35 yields 0.90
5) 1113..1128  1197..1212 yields 0.78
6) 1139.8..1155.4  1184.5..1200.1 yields 0.90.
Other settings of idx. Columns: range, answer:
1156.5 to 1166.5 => 102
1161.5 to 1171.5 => 99.3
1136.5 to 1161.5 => 138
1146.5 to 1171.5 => 117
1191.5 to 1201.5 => 126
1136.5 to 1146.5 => 151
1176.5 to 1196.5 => 136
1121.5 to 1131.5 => 150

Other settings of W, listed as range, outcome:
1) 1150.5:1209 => 122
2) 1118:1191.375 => 135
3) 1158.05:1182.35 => 115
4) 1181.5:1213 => 126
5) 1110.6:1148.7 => 151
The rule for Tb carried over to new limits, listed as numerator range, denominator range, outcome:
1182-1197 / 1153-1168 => 1.23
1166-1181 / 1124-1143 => 0.80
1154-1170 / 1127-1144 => 0.71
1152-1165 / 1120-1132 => 0.75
